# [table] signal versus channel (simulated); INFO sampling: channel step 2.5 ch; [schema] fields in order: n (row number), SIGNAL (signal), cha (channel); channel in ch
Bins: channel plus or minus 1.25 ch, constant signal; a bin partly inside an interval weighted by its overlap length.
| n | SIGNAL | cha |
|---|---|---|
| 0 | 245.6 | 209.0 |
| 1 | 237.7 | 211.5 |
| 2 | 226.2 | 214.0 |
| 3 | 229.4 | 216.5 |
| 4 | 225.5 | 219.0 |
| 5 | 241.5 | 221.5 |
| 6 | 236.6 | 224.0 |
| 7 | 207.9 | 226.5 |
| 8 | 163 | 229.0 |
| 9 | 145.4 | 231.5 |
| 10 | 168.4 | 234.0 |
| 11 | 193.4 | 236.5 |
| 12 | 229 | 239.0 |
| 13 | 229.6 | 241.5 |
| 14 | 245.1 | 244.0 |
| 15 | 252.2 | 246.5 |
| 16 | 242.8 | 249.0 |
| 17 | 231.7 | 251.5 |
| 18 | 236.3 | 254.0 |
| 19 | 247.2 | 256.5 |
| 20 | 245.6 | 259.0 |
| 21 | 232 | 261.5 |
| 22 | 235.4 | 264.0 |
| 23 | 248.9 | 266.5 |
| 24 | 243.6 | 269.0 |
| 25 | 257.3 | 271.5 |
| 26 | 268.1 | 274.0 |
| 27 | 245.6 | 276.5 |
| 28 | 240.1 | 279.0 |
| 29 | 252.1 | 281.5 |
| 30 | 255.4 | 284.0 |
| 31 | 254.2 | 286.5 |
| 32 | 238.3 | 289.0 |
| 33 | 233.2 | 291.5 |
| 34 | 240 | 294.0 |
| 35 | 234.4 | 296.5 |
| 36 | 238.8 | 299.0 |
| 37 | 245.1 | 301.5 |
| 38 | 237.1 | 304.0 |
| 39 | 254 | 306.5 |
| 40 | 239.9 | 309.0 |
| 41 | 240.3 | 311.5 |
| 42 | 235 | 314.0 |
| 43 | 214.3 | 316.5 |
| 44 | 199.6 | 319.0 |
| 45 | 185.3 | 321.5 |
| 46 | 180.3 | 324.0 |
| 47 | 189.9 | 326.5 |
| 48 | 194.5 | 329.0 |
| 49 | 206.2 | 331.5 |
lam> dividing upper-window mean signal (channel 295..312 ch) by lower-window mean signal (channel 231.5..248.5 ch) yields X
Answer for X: 1.1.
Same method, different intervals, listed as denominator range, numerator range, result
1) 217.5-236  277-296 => 1.23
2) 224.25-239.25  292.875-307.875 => 1.31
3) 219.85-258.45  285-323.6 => 1.06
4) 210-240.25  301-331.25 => 1.04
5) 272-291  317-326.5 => 0.76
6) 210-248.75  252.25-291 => 1.14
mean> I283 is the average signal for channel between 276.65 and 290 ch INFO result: 248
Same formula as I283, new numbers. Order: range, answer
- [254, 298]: 245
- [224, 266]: 220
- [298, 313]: 242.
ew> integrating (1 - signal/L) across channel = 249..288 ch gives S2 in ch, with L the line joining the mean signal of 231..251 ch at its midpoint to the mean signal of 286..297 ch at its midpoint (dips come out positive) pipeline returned -2.91 ch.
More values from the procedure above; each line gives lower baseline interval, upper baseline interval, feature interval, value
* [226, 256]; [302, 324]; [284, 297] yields -1.26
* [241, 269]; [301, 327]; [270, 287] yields -1.48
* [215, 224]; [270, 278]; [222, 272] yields 4.18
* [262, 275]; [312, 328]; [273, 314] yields -3.29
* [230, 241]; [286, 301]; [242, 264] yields -4.18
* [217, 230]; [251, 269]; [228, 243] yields 2.36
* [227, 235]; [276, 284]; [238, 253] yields -4.04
